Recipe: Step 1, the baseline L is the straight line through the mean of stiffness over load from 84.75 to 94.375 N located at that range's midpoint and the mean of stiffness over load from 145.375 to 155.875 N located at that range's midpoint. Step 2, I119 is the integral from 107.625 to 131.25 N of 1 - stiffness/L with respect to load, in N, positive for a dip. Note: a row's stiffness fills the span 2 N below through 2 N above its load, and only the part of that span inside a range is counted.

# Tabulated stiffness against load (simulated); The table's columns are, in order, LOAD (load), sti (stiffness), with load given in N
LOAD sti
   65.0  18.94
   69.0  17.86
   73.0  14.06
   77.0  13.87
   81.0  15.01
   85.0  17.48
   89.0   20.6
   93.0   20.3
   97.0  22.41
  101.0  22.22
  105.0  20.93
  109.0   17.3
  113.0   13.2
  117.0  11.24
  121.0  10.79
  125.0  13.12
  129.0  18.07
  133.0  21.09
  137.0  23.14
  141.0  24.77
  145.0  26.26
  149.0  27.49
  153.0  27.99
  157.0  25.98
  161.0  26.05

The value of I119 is 9.59 N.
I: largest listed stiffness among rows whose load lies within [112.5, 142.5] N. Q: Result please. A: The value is 24.77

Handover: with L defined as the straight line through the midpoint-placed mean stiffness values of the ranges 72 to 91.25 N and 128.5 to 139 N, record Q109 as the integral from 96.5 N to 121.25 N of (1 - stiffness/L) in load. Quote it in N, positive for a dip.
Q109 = 2.3 N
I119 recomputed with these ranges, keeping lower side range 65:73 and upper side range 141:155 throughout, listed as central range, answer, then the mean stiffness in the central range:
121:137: 4.8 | 17.3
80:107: 0.3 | 20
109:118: 3.6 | 13.5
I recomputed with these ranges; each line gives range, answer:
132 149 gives 27.49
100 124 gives 22.22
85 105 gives 22.41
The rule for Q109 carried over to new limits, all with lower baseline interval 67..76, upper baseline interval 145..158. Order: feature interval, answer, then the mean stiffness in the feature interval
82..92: -0.4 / 18.8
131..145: 1.0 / 23.5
